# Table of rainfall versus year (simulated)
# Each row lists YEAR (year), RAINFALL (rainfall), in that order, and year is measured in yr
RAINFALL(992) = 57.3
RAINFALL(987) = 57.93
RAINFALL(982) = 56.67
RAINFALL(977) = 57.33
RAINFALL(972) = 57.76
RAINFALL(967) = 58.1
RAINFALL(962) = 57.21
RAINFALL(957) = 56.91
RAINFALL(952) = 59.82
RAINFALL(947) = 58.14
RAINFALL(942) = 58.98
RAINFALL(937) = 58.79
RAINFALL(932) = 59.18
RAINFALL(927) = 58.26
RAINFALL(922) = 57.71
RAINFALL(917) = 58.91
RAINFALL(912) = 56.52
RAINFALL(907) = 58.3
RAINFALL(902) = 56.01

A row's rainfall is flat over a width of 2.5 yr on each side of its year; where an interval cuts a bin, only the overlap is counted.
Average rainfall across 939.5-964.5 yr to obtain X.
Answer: 58.2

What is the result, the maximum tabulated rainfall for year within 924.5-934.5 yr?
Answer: 59.18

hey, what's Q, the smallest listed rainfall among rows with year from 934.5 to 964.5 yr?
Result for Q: 56.91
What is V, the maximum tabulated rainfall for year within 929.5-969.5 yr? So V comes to 59.82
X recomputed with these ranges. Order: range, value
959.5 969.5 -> 57.7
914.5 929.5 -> 58.3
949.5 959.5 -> 58.4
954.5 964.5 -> 57.1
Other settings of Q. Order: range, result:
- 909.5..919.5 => 56.52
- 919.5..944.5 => 57.71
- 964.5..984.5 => 56.67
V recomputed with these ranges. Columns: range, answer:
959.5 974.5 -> 58.1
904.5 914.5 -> 58.3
